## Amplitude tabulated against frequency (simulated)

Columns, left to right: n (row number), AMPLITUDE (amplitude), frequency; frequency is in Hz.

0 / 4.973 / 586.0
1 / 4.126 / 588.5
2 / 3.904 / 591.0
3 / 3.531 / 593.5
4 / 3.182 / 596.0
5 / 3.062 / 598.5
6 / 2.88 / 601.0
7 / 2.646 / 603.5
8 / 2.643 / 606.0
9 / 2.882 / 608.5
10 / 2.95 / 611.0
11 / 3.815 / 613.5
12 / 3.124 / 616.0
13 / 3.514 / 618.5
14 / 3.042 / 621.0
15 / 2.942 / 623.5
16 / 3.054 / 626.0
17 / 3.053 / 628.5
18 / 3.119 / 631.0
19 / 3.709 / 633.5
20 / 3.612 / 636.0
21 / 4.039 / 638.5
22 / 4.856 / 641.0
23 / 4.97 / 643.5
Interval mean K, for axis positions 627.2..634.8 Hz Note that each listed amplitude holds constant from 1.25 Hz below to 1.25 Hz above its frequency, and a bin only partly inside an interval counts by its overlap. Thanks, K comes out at 3.29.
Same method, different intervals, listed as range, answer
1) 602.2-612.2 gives 2.78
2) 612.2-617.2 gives 3.47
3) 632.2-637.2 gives 3.66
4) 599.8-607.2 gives 2.72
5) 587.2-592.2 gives 4.03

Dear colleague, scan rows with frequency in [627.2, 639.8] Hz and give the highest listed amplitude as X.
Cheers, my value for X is 4.039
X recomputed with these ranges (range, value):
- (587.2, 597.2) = 4.126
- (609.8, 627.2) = 3.815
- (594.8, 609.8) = 3.182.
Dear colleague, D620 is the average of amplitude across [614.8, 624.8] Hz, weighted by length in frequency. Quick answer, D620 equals 3.16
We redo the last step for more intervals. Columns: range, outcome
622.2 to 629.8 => 3.02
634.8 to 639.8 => 3.84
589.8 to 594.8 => 3.71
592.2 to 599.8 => 3.26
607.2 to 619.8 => 3.25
